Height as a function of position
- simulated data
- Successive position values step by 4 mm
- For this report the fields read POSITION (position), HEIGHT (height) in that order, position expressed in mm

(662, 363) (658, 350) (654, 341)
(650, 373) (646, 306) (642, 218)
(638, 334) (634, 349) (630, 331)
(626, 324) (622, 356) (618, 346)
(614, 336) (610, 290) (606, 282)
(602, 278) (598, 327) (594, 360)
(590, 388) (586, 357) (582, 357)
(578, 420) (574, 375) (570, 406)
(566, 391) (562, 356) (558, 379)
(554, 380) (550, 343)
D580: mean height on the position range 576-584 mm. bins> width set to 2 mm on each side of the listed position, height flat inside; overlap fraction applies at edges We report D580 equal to 388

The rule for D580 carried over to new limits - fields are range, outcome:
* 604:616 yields 303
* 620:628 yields 340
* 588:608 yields 327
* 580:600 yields 358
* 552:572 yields 382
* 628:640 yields 338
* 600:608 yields 280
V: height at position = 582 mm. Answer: 357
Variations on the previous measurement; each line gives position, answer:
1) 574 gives 375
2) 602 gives 278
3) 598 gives 327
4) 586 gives 357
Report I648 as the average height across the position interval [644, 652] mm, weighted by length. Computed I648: 340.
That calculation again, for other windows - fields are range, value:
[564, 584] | 390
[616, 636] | 341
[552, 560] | 380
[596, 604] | 302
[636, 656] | 314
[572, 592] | 379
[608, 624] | 332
